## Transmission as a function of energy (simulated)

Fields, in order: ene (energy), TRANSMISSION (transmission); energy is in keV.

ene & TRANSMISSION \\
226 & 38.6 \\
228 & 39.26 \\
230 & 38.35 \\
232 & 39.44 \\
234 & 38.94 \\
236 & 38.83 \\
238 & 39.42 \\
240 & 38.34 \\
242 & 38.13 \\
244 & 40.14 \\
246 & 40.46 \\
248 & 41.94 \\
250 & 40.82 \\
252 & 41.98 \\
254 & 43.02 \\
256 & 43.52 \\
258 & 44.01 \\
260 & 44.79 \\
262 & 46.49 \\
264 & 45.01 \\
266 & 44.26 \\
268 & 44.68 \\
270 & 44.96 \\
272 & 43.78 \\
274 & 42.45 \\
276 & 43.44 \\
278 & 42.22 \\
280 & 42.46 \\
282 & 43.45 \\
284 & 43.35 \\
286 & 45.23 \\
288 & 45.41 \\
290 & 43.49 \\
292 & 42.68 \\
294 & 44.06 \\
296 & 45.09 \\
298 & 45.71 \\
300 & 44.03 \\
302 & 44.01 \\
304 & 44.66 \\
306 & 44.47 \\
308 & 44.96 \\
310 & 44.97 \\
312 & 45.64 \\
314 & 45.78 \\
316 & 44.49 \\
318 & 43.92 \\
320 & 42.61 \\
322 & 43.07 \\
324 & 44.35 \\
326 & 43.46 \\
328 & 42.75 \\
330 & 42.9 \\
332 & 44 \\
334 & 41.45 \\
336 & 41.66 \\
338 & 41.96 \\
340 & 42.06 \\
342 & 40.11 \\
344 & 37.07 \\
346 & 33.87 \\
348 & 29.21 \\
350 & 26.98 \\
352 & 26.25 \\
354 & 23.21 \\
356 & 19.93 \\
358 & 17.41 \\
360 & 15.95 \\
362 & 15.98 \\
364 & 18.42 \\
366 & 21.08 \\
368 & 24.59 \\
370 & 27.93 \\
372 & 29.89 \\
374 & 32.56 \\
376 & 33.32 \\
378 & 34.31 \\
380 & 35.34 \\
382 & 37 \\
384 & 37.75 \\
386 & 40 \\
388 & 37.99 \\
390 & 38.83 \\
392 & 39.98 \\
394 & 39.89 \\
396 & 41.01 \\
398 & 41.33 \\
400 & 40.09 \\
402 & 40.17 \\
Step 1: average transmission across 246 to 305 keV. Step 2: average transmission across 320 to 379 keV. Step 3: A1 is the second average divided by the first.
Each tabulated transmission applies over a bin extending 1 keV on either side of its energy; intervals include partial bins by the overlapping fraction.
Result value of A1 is 0.74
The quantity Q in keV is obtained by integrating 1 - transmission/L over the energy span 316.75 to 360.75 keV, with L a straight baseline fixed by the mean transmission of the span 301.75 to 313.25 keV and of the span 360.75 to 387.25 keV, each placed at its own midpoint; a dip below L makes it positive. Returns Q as 2.8 keV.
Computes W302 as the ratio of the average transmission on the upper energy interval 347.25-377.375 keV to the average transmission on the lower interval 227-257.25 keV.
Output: 0.6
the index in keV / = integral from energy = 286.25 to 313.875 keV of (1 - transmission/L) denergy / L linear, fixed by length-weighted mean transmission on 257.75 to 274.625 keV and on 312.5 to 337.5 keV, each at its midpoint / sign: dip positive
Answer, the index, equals -0.5 keV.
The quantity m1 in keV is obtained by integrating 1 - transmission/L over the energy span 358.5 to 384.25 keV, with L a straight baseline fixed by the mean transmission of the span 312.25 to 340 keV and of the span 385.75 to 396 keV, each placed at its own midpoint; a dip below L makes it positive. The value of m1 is 8.24 keV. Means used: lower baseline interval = 43.3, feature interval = 27.5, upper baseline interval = 39.5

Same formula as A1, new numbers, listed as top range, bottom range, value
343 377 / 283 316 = 0.57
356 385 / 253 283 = 0.61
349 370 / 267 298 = 0.49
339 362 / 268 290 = 0.64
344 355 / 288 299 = 0.65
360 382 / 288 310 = 0.61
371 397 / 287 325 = 0.83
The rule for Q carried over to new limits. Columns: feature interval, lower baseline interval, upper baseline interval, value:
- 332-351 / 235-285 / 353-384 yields -4.5 keV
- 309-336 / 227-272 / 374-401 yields -2.7 keV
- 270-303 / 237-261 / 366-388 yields -4.2 keV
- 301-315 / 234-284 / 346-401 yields -2.8 keV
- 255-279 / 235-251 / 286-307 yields -1.3 keV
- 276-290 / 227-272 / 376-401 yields -0.9 keV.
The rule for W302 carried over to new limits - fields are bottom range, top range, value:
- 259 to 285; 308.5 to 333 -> 1.00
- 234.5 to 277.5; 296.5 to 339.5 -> 1.04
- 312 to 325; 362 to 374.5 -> 0.56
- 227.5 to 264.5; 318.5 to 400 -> 0.83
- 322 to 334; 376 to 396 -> 0.87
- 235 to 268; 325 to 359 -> 0.83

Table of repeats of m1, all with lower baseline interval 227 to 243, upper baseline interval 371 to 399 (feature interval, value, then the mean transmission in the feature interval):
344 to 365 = 7.9 keV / 23.4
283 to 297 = -2.2 keV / 44.2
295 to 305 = -1.7 keV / 44.7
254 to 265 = -1.7 keV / 44.6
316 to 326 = -1.5 keV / 43.6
